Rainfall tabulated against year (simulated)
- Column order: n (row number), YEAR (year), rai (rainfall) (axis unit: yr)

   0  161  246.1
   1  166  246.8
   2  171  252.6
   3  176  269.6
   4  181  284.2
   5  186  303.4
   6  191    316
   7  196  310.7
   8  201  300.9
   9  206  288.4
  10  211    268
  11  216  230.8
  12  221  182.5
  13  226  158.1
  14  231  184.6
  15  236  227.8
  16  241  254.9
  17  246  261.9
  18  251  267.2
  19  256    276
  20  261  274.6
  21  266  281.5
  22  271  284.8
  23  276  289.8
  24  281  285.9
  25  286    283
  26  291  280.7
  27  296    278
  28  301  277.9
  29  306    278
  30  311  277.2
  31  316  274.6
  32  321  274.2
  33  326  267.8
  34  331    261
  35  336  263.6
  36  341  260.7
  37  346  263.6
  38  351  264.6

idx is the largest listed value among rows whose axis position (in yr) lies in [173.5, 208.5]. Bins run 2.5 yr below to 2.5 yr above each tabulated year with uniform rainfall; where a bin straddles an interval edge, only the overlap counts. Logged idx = 316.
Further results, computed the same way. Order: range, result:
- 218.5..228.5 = 182.5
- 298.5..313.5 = 278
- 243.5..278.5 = 289.8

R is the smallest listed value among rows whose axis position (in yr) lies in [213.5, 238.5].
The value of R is 158.1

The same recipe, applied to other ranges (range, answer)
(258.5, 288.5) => 274.6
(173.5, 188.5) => 269.6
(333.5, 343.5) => 260.7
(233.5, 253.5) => 227.8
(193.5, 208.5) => 288.4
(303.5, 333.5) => 261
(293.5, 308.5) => 277.9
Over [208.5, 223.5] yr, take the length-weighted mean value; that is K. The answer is 227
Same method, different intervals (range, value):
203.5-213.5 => 278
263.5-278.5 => 285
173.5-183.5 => 277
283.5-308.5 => 280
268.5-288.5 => 286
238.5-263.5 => 267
